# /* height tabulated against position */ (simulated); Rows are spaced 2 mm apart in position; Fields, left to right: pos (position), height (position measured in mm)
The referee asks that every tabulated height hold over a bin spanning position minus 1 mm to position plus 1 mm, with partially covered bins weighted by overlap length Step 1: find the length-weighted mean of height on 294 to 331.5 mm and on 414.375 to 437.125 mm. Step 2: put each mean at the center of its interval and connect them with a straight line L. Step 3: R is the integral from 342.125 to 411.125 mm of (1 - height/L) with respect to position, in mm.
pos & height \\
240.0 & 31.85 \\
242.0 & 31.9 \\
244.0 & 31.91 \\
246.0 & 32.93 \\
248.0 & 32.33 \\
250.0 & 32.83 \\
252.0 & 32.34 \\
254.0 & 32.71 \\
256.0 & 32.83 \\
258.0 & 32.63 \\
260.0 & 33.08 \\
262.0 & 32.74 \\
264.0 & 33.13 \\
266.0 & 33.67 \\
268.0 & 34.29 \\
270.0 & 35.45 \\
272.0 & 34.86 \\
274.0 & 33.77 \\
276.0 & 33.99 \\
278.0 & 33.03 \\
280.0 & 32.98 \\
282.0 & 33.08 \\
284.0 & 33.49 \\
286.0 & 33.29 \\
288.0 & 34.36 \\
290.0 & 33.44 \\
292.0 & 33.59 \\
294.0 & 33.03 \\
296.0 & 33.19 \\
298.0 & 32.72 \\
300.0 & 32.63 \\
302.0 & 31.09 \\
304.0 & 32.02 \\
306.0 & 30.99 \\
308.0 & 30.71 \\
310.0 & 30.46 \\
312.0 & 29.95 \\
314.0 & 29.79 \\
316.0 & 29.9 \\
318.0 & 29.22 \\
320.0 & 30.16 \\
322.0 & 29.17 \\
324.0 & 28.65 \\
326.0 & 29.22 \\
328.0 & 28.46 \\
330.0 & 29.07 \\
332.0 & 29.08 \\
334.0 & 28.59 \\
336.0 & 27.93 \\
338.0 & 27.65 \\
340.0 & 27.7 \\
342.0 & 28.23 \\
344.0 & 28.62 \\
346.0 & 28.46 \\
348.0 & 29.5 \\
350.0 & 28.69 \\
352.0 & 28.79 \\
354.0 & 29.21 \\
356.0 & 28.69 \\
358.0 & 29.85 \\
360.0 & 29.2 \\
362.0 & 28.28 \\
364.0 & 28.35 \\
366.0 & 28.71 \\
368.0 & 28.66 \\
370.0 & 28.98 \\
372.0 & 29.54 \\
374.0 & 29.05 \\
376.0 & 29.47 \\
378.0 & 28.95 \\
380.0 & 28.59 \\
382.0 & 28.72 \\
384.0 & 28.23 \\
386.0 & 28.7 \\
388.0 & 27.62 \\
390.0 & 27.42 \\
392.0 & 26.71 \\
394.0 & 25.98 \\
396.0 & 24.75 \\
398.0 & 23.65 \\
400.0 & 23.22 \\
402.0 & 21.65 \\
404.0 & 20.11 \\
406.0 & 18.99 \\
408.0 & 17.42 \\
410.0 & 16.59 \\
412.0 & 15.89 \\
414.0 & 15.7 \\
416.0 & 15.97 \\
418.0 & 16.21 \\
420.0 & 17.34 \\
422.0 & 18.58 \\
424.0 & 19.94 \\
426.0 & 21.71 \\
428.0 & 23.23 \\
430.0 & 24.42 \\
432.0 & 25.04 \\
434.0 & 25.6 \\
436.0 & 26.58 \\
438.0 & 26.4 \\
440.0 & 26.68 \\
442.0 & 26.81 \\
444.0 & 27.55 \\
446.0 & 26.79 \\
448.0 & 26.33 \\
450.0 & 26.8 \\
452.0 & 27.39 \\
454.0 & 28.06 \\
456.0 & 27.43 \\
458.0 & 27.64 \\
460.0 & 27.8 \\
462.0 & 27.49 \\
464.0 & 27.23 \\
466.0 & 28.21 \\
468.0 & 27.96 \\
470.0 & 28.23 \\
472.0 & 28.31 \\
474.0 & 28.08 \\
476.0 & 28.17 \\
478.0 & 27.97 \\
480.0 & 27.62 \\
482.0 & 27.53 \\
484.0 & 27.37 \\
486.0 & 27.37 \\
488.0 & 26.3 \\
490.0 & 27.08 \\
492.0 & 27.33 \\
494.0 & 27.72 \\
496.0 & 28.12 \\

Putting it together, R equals -3.93 mm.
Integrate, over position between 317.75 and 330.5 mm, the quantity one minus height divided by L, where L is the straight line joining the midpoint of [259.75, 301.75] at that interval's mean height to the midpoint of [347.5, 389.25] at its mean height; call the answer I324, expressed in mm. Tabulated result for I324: 0.8 mm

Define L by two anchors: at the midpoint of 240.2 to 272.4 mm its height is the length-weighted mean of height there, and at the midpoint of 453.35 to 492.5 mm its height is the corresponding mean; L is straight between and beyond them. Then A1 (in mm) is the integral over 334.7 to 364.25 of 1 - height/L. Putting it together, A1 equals 2.0 mm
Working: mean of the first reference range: 33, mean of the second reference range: 27.7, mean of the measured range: 28.6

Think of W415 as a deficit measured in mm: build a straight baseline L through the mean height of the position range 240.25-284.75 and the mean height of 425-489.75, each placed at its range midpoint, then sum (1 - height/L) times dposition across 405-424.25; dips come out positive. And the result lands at 7.6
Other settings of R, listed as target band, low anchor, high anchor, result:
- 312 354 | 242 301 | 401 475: 1.2 mm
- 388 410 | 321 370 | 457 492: 4.2 mm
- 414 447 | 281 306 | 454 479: 6.9 mm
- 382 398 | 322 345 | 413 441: -1.7 mm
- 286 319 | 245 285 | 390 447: -1.2 mm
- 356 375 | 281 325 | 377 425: -2.4 mm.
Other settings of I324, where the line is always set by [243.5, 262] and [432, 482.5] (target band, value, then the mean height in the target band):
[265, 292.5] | -1.6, 33.8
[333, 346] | 1.0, 28.1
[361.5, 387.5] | 0.6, 28.8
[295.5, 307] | -0.2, 32.1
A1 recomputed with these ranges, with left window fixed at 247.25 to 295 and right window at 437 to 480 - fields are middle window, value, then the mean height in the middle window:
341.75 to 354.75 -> 0.90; 28.8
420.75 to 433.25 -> 2.79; 22.1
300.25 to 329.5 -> 1.80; 30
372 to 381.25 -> 0.31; 29.1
